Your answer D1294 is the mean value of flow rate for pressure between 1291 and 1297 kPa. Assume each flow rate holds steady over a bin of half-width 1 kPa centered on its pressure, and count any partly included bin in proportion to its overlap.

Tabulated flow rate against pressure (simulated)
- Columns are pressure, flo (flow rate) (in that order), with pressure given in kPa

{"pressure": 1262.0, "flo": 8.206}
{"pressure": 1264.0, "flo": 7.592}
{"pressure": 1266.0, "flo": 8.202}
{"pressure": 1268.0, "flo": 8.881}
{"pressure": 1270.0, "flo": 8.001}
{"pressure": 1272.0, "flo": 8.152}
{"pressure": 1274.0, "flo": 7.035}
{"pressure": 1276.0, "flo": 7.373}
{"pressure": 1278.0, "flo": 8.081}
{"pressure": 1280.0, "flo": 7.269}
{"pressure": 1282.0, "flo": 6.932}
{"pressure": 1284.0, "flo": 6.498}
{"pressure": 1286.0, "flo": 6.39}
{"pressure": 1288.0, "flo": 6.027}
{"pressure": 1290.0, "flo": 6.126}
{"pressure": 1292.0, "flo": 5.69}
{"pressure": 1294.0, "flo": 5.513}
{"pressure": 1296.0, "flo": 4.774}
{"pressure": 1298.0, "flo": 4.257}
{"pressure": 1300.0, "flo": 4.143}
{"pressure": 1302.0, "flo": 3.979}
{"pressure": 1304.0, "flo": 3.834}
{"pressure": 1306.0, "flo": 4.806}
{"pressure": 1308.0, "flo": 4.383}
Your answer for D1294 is 5.33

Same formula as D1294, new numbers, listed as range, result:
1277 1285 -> 7.2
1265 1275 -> 8.05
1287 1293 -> 5.95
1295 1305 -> 4.2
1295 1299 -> 4.52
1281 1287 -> 6.61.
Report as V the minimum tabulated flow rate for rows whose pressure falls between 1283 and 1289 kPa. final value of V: 6.027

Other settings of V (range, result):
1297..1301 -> 4.143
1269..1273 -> 8.001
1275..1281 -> 7.269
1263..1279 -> 7.035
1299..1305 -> 3.834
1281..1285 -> 6.498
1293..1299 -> 4.257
